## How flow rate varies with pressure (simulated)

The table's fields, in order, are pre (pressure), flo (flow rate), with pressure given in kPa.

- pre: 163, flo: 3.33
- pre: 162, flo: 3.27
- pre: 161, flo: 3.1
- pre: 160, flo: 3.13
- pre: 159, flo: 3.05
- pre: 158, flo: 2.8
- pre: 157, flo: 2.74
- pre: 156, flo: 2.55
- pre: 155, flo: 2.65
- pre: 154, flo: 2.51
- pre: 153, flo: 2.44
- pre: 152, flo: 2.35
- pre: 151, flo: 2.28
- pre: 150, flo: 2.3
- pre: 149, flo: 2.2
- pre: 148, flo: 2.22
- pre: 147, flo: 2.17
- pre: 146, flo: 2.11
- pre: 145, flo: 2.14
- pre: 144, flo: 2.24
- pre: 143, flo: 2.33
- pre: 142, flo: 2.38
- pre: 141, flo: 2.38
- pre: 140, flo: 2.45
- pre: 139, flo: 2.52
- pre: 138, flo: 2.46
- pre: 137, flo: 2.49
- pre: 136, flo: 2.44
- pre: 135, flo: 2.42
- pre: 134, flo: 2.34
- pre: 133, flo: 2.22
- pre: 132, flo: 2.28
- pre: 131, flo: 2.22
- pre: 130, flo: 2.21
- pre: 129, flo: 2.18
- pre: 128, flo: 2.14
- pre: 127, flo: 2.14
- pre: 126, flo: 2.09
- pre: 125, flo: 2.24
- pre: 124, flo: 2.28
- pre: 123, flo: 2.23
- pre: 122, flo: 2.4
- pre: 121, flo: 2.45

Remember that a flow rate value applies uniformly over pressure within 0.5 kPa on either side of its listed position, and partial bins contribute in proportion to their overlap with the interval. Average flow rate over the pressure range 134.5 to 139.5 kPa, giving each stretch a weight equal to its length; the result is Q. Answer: 2.47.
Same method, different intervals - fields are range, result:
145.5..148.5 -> 2.17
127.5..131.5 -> 2.19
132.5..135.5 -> 2.33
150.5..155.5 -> 2.45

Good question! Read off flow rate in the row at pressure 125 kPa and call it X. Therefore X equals 2.24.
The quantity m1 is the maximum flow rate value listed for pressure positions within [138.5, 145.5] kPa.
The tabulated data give 2.52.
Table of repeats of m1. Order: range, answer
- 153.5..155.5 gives 2.65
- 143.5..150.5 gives 2.3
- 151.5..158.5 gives 2.8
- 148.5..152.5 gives 2.35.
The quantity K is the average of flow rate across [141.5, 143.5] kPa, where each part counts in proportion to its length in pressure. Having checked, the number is 2.35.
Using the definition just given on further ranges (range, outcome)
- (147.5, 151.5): 2.25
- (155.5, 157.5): 2.65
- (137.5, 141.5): 2.45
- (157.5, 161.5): 3.02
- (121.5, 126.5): 2.25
